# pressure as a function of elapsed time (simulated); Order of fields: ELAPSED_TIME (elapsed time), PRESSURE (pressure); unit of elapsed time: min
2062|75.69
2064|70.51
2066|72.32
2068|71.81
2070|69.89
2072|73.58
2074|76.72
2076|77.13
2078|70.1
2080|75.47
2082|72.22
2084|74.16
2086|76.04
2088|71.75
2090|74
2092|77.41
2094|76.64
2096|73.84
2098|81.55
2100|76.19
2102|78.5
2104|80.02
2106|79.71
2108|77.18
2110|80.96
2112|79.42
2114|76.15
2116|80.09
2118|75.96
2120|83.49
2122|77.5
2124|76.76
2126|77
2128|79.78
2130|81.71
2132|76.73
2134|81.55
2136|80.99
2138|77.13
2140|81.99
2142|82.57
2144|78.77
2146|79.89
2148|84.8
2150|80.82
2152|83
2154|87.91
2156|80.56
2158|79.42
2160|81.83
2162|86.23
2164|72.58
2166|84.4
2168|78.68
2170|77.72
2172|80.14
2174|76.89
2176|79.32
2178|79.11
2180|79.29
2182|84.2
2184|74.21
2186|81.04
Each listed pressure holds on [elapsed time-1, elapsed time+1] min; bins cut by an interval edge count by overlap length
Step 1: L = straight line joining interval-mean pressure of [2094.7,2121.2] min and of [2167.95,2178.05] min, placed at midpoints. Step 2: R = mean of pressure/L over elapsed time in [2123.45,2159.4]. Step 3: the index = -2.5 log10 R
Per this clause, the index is -0.028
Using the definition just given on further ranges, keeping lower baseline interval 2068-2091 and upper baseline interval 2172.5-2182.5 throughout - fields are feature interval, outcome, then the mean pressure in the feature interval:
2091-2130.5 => -0.04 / 78.5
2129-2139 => -0.04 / 79.6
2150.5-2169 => -0.04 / 81.6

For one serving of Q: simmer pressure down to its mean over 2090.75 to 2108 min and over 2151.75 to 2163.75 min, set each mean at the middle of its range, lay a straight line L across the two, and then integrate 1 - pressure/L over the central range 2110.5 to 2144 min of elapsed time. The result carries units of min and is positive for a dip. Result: 0.3 min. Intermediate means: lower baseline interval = 77.9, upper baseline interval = 82.5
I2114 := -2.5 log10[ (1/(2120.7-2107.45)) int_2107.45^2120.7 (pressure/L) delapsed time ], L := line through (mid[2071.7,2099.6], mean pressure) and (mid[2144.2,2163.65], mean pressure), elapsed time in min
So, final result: -0.01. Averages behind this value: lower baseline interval 75.1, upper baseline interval 82.2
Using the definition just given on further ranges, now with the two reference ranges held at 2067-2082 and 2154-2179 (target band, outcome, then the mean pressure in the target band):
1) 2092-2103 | -0.03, 77.4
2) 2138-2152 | -0.04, 81.3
